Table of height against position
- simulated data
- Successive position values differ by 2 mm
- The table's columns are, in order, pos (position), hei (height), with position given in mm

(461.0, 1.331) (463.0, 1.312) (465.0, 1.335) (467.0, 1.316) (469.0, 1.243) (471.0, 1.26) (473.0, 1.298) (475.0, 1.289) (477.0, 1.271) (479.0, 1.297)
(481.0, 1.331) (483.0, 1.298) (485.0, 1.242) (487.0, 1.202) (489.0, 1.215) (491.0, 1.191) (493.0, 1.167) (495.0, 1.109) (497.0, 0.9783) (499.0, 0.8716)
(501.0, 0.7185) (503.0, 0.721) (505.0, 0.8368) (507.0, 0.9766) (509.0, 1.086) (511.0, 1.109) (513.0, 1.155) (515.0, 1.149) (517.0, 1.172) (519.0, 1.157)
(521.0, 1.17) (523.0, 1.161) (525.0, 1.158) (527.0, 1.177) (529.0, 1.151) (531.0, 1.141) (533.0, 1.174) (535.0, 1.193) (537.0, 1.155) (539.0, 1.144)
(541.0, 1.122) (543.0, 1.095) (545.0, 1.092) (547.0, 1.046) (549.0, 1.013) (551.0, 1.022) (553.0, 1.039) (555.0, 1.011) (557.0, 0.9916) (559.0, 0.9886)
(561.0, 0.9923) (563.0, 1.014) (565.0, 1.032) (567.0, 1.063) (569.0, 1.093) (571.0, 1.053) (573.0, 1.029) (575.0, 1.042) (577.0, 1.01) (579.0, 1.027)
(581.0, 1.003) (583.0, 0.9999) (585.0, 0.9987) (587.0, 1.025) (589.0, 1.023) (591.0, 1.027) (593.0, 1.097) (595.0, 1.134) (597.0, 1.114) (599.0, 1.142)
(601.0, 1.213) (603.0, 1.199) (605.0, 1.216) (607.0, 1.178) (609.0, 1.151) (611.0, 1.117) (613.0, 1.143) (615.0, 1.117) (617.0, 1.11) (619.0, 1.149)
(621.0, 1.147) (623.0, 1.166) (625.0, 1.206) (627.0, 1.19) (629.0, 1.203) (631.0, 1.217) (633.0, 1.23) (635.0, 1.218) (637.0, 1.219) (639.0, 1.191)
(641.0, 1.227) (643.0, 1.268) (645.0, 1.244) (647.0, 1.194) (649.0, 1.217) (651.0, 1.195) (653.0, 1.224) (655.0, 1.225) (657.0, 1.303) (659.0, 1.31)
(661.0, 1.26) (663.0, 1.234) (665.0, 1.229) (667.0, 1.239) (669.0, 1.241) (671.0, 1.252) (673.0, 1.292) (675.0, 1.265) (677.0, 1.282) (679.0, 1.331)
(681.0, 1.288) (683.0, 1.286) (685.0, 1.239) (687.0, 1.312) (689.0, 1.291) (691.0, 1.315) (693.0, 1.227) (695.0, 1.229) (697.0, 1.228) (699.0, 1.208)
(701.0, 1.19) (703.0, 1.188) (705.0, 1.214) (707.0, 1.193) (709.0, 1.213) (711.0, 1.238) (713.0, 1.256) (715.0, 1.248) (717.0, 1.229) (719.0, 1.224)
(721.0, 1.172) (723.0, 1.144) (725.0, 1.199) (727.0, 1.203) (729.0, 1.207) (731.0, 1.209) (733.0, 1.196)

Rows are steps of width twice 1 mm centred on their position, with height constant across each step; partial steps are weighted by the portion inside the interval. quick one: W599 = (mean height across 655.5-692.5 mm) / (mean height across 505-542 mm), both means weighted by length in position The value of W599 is 1.1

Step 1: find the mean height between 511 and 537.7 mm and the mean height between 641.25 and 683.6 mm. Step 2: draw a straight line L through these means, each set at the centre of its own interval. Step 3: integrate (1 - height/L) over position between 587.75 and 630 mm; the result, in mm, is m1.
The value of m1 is 2.6 mm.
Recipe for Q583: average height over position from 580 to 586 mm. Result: 1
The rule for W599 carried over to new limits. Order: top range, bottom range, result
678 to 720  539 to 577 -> 1.19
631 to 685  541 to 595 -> 1.21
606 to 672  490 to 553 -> 1.12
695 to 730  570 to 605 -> 1.13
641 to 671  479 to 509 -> 1.16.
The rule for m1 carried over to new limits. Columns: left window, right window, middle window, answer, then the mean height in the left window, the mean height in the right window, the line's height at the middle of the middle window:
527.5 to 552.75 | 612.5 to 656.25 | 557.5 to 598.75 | 3.8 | 1.11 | 1.2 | 1.15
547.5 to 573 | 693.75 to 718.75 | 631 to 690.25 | -4.7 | 1.03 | 1.22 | 1.16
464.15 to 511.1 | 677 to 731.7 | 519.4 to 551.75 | 0.9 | 1.14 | 1.23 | 1.16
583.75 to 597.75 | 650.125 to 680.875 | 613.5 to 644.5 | -0.8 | 1.06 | 1.26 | 1.16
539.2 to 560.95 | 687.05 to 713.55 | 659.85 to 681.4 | -1.2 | 1.04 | 1.23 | 1.2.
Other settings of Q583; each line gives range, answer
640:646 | 1.25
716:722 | 1.21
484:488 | 1.22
